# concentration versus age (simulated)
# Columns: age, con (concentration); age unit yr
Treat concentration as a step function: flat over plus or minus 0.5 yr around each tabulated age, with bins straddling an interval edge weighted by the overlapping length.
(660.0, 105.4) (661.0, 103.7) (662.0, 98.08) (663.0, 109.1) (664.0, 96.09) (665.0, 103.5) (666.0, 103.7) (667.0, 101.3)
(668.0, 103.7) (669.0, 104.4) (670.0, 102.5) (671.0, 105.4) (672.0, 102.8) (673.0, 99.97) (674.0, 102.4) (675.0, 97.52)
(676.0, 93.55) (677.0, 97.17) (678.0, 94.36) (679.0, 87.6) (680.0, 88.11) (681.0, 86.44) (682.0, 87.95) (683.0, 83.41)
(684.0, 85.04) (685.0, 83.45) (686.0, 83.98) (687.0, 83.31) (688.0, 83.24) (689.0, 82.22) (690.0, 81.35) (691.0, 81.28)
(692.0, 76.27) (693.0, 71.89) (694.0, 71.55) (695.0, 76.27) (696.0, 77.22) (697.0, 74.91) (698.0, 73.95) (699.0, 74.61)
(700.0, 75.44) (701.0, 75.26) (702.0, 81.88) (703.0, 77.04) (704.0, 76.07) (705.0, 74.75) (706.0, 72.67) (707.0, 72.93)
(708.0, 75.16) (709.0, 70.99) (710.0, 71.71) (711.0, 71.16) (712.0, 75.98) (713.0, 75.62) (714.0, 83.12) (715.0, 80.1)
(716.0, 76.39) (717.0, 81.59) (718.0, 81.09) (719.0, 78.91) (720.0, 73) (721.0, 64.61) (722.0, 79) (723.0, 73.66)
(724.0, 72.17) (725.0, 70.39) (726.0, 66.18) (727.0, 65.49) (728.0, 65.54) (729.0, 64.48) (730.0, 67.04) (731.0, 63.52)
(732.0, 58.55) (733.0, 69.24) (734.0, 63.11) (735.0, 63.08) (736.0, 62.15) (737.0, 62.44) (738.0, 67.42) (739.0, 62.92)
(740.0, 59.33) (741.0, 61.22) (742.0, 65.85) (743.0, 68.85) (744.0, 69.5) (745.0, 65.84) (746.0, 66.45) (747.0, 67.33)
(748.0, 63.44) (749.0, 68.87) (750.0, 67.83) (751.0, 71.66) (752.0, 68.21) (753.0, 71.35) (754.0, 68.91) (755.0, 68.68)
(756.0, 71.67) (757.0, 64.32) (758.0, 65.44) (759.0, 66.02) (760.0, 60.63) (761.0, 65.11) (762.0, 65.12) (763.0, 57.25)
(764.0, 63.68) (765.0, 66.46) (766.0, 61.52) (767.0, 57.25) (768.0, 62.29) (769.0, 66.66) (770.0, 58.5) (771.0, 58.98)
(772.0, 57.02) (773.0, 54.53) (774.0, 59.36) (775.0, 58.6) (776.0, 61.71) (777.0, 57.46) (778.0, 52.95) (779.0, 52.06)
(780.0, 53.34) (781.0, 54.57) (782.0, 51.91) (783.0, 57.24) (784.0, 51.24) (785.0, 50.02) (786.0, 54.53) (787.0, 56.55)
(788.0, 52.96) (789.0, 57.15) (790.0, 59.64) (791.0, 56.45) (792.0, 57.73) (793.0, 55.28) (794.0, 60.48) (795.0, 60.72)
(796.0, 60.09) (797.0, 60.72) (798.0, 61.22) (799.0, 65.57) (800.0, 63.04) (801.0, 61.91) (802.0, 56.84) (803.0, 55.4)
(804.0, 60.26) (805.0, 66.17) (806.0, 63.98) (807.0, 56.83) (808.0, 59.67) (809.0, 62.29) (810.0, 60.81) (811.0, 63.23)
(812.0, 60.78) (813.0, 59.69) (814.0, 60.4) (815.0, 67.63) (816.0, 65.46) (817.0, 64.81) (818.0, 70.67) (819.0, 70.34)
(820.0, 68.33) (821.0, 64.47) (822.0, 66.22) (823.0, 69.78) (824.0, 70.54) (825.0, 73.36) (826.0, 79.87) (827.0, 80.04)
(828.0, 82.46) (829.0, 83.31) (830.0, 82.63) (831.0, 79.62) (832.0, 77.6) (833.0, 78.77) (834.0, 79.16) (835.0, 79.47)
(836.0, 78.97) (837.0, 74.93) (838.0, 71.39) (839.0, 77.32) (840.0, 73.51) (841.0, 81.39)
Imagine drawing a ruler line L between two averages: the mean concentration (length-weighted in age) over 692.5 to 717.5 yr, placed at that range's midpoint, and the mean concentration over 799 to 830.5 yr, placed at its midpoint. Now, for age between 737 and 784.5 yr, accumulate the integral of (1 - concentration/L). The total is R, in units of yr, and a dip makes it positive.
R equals 5.8 yr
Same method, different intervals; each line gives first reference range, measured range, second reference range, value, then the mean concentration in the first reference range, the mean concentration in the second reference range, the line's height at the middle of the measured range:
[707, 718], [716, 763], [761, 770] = 1.1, 76.3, 62.4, 69.2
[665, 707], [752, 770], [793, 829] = 2.2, 86.3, 65.1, 73.6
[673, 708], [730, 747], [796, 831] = 2.6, 82.1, 66.5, 76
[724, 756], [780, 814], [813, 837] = 6.0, 66.1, 73.4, 71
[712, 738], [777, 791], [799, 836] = 3.0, 70.5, 68.6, 69.3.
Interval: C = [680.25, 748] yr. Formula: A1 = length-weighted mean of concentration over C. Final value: 73.2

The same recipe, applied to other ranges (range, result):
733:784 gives 62.7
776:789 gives 54.2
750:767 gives 65.8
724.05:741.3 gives 64.5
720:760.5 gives 66.6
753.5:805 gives 59.6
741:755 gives 67.8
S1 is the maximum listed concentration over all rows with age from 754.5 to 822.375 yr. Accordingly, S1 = 71.67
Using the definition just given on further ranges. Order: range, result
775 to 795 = 61.71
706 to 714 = 83.12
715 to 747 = 81.59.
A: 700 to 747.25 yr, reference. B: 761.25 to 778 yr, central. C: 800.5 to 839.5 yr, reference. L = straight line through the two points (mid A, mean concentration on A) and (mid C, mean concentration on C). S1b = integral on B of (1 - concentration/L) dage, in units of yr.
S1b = 2.33 yr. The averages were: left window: 70.5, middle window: 60.2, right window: 69.4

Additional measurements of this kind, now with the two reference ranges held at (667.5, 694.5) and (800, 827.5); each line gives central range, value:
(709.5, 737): 3.7 yr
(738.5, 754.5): 2.2 yr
